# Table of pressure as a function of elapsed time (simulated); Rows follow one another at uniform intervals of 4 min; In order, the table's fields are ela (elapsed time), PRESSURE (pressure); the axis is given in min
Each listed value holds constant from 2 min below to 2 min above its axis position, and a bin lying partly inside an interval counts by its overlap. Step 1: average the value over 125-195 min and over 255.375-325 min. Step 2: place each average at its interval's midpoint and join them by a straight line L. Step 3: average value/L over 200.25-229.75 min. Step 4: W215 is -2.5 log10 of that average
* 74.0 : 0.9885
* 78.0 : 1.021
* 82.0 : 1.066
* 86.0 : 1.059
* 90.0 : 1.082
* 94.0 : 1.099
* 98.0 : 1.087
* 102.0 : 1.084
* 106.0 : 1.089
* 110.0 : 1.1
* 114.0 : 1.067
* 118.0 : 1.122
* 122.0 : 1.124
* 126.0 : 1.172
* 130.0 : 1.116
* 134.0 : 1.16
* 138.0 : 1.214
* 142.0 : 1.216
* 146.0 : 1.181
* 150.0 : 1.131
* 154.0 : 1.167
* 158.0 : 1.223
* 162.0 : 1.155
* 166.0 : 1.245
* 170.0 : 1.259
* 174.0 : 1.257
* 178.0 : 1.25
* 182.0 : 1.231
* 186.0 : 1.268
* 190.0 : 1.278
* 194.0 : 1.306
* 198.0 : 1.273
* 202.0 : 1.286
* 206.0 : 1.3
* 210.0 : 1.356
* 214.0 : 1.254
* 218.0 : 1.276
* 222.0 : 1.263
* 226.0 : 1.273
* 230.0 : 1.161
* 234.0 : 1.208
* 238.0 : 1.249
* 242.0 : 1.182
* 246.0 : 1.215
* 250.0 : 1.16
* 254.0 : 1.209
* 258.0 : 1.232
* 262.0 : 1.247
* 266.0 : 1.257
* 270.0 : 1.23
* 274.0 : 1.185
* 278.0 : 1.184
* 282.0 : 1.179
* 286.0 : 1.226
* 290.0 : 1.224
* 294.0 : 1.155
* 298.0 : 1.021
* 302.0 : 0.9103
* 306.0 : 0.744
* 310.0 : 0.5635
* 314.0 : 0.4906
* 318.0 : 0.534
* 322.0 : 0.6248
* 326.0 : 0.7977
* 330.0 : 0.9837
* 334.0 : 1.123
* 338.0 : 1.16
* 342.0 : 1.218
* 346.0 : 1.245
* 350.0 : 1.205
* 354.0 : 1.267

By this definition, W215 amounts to -0.14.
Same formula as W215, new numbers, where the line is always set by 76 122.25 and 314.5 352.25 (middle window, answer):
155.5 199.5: -0.19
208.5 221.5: -0.25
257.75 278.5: -0.22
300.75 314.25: 0.39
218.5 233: -0.21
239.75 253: -0.18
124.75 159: -0.11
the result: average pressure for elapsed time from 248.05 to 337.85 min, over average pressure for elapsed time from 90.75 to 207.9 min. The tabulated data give 0.9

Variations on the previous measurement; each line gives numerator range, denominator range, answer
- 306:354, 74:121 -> 0.85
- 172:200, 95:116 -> 1.17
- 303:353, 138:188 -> 0.74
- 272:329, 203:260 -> 0.74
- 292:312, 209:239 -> 0.70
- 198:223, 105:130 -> 1.16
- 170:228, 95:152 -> 1.13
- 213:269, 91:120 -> 1.12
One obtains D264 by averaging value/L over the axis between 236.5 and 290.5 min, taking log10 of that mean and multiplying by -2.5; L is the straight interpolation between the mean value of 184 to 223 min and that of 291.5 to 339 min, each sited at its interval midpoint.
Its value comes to -0.16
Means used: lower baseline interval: 1.29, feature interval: 1.21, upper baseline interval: 0.84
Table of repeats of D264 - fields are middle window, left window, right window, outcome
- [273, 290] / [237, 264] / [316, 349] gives -0.07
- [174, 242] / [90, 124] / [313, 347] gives -0.24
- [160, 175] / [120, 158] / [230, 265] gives -0.04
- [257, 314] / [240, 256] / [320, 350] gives 0.05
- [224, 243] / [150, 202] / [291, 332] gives -0.16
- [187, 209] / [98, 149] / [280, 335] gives -0.24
